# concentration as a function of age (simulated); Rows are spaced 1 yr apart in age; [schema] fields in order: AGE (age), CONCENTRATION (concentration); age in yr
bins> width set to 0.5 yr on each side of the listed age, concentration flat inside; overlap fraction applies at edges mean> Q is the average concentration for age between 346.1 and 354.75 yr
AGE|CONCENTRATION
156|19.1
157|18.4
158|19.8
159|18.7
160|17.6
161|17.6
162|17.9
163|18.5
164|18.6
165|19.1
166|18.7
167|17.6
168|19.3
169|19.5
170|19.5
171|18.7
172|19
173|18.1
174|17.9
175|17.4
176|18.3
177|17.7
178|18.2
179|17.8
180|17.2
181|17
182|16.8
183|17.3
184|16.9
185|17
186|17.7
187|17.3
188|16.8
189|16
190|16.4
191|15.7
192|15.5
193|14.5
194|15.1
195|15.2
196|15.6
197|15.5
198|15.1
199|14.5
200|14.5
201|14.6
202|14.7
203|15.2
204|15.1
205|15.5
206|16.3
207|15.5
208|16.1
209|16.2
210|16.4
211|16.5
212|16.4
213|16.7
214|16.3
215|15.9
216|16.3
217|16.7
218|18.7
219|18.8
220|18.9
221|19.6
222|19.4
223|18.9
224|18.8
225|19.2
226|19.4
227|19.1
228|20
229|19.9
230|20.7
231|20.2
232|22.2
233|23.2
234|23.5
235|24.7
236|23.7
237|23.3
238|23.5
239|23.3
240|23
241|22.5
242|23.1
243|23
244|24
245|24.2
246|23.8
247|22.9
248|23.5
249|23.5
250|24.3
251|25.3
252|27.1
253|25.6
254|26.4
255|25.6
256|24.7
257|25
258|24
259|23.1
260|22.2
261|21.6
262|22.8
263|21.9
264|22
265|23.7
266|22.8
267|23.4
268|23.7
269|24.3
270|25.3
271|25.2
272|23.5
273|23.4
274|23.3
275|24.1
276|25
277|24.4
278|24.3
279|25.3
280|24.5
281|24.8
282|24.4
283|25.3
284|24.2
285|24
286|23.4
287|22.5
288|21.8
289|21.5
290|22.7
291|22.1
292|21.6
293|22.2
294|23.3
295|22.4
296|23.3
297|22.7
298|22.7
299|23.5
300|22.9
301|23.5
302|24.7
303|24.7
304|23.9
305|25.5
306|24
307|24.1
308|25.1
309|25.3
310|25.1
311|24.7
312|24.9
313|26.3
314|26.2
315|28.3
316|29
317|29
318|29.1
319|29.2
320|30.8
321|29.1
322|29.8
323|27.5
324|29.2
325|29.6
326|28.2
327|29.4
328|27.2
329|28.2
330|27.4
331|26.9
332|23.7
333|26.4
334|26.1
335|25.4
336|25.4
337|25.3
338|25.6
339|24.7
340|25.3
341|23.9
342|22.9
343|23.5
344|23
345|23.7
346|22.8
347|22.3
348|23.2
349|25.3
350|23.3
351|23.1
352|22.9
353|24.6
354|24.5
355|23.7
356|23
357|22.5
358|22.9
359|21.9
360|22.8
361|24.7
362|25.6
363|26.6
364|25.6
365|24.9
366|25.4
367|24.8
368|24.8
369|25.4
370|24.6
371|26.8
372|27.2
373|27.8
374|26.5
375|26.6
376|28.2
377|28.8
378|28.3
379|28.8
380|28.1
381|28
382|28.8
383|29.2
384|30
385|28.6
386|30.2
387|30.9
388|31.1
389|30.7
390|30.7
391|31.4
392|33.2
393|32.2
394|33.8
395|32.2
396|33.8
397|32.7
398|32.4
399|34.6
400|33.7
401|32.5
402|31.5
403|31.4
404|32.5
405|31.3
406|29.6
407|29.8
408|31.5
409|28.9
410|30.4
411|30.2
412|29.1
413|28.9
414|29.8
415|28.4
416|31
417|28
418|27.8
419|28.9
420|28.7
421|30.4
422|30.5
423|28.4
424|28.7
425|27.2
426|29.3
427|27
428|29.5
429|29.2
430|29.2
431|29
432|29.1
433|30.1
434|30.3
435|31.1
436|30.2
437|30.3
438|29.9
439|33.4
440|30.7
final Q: 23.6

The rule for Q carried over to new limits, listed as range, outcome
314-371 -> 25.6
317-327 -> 29.2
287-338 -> 25.6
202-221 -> 16.6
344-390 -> 26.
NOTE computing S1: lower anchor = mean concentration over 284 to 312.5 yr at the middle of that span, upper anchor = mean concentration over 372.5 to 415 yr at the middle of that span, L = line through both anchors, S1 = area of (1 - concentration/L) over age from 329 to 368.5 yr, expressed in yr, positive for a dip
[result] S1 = 3.9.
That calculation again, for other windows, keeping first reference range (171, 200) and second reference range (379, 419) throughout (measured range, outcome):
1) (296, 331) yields -1.9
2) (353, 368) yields 2.1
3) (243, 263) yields -2.8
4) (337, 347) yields 1.1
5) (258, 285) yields -1.8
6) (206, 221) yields 1.3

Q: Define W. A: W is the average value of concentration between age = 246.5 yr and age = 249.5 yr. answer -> 23.3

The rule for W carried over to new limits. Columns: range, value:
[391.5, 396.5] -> 33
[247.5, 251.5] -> 24.1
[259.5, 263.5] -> 22.1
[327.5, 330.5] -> 27.6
